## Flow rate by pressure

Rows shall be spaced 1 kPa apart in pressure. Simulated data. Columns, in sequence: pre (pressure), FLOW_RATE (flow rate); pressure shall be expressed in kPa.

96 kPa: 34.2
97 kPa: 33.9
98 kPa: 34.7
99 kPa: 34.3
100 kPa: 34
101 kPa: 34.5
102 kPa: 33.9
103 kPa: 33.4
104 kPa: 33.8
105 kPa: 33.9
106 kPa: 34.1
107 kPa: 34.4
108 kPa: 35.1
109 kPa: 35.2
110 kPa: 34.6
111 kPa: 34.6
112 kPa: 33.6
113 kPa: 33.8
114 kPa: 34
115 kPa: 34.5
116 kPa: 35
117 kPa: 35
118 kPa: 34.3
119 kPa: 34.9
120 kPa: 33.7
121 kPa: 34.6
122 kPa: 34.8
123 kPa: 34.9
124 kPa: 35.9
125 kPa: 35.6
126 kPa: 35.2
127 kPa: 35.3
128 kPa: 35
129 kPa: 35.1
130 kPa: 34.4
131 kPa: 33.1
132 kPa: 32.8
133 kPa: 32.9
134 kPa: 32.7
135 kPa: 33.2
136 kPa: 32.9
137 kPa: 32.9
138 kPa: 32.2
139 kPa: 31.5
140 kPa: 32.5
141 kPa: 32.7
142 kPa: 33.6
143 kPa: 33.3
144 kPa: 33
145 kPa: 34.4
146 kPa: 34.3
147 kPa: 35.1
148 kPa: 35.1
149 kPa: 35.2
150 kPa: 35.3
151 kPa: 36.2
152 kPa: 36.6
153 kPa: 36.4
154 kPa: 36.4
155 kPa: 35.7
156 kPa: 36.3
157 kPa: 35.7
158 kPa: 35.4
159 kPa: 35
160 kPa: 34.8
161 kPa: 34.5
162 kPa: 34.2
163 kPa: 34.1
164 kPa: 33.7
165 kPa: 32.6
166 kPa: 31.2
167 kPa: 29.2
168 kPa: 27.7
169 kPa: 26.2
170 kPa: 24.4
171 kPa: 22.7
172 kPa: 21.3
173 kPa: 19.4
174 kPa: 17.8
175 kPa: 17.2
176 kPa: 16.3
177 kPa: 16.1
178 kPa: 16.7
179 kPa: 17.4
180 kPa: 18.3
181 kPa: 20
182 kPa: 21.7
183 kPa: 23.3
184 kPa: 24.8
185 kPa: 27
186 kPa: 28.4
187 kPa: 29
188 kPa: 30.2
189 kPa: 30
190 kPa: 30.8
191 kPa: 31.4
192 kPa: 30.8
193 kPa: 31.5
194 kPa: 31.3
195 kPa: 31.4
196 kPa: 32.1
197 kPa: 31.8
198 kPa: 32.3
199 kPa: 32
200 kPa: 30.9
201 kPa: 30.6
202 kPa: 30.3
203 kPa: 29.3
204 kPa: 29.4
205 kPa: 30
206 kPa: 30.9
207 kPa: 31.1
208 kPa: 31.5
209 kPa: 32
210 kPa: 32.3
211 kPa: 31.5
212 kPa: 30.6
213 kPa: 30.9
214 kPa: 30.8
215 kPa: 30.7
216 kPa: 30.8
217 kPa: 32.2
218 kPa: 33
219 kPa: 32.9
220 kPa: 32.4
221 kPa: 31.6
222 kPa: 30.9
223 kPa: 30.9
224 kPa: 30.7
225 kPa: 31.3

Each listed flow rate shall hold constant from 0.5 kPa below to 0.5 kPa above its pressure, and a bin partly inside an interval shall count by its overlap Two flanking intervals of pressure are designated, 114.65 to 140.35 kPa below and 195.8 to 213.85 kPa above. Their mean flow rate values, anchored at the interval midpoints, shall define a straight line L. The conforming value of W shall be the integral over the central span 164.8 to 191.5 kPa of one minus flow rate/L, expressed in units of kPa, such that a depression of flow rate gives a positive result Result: 6.7 kPa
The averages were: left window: 34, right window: 31.1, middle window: 24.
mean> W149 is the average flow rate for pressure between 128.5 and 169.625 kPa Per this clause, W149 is 33.6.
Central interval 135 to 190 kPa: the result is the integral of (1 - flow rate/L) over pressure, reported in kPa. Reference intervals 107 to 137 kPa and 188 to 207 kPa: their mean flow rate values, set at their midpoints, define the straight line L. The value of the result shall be 5.3 kPa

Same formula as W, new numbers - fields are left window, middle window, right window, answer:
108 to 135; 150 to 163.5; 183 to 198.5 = -1.4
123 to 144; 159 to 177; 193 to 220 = 3.2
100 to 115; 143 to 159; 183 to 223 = -1.3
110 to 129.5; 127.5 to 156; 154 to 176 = -1.9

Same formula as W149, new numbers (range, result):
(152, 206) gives 28.5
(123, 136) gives 34.2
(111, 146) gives 33.9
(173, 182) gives 17.8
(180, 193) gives 27.1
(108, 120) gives 34.5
